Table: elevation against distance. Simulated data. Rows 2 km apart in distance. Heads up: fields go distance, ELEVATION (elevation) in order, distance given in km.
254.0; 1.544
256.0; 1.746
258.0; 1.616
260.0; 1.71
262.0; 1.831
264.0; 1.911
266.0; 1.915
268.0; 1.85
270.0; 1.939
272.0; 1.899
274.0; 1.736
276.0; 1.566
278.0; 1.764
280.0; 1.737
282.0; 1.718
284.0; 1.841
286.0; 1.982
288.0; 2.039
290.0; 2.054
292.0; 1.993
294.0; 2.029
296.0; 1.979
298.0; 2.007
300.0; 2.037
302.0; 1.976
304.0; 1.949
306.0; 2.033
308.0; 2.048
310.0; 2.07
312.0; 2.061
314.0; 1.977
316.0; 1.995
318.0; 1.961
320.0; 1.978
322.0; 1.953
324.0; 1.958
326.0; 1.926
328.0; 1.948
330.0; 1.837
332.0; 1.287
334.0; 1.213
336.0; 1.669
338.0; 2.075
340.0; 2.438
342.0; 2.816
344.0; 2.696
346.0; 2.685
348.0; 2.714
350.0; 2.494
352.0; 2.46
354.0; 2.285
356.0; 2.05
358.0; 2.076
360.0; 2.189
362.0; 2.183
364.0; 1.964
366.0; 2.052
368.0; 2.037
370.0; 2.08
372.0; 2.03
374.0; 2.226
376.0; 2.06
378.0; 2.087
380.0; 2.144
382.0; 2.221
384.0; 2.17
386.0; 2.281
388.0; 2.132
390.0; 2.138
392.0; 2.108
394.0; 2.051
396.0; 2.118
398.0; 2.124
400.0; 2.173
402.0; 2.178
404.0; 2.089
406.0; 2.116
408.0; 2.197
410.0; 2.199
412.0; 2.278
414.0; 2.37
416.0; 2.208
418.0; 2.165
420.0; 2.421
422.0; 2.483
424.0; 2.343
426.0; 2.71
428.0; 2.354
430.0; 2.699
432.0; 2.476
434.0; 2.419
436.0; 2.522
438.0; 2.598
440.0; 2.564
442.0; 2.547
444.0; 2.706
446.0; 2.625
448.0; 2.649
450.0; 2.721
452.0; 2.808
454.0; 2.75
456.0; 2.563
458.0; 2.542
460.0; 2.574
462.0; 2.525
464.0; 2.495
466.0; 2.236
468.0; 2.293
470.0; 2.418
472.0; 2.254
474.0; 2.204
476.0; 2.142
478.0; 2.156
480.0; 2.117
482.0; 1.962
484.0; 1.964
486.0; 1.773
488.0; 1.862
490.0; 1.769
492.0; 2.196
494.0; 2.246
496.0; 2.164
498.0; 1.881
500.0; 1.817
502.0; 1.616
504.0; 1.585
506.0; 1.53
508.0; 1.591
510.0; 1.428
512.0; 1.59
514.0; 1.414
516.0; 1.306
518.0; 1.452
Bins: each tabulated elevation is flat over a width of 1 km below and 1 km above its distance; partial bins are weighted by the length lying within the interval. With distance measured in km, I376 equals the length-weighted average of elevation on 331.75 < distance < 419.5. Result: 2.18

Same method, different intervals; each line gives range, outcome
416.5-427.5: 2.41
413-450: 2.5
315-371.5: 2.11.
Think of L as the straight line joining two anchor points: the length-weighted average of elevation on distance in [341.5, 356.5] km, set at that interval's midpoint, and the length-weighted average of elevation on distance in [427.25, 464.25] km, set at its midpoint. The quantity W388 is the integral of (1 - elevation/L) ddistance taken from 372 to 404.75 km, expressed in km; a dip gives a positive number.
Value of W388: 5.3 km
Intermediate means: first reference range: 2.53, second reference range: 2.59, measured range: 2.14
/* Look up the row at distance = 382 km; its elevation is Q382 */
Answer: 2.221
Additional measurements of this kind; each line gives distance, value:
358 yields 2.076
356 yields 2.05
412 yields 2.278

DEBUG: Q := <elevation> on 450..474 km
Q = 2.49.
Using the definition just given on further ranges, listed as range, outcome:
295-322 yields 2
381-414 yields 2.17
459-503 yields 2.12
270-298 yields 1.88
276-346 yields 1.98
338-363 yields 2.41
